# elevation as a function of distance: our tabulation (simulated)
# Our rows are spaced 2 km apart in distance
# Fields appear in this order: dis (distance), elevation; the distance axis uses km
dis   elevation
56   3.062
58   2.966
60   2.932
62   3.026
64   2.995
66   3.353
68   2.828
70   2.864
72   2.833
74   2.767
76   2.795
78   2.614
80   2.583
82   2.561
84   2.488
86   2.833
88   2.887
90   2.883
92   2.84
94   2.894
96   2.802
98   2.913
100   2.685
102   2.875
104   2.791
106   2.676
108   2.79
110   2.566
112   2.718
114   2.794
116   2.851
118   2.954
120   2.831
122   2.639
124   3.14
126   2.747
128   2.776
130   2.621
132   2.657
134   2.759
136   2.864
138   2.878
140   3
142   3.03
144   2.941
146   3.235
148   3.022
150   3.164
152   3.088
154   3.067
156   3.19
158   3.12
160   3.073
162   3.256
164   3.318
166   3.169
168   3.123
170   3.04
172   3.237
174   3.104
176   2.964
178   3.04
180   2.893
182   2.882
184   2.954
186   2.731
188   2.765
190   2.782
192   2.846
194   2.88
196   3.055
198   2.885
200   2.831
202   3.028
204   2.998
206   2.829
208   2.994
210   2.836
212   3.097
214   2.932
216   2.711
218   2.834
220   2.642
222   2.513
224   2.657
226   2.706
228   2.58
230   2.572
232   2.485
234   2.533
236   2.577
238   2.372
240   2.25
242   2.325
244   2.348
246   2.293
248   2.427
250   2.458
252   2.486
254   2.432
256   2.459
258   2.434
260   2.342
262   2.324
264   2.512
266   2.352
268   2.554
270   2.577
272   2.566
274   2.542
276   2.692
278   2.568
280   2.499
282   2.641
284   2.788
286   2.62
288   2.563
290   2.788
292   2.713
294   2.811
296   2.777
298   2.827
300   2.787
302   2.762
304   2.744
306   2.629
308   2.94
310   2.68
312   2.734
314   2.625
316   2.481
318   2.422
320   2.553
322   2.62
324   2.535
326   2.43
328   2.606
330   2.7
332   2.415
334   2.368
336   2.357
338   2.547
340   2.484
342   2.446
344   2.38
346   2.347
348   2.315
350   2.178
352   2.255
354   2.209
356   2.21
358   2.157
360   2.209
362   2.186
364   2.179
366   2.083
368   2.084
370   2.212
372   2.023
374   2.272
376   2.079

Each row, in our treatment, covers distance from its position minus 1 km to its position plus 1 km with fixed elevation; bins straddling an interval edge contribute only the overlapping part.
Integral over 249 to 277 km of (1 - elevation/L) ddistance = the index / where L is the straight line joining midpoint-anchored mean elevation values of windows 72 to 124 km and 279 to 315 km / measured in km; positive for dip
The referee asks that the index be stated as 2.5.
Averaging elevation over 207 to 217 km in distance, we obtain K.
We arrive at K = 2.91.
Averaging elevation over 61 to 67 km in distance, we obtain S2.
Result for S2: 3.12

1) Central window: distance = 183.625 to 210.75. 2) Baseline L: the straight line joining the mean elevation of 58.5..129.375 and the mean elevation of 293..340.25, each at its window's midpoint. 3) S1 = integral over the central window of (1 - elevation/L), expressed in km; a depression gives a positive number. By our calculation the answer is -1.6 km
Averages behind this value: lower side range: 2.82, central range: 2.89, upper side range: 2.62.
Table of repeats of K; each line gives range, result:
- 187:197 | 2.87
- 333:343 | 2.44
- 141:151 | 3.08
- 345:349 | 2.33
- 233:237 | 2.55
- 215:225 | 2.67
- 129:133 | 2.64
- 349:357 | 2.21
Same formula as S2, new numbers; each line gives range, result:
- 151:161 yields 3.11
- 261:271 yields 2.46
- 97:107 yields 2.79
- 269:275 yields 2.56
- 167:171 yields 3.08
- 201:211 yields 2.94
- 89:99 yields 2.87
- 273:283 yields 2.59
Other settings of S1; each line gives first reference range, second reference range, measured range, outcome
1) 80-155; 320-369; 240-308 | -1.8 km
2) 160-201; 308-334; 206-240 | 2.2 km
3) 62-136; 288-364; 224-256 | 2.0 km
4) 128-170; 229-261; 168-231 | -3.7 km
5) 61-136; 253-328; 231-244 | 1.2 km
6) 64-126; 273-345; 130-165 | -3.4 km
